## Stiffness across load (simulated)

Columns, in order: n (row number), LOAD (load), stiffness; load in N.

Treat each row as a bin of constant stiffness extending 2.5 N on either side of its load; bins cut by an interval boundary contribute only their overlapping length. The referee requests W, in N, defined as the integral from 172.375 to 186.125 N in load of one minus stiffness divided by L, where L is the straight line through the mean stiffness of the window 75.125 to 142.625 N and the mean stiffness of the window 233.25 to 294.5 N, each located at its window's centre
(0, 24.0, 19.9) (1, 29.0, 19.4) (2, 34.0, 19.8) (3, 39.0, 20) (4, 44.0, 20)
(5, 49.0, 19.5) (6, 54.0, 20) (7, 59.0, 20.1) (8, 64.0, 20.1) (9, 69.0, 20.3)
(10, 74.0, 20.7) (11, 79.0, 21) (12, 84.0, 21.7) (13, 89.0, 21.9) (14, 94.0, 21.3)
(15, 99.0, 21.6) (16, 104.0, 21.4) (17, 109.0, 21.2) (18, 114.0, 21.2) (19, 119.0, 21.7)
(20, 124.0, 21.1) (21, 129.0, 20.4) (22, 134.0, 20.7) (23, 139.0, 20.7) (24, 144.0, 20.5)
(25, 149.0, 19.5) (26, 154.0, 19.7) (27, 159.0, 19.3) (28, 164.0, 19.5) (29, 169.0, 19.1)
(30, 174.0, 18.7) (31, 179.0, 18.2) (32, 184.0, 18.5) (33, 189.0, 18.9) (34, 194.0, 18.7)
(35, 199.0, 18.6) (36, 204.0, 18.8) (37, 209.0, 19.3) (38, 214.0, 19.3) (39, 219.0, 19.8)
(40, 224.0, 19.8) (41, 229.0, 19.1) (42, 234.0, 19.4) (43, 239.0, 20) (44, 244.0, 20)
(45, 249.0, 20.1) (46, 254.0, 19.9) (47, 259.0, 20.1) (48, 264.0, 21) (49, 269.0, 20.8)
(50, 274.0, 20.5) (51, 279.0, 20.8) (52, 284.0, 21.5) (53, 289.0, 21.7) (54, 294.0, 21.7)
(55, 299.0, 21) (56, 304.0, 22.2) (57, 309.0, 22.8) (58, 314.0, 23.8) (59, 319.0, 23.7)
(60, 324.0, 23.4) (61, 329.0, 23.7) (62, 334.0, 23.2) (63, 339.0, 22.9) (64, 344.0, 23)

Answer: 1.6 N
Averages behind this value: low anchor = 21.2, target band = 18.5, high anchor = 20.6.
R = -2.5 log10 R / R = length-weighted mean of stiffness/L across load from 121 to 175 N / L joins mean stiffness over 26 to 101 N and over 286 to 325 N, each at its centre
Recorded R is 0.06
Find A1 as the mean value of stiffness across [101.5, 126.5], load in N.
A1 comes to 21.3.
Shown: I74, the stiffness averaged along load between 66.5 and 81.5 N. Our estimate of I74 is 20.7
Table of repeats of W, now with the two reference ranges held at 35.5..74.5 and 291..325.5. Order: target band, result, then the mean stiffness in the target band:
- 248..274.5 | 2.1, 20.4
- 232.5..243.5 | 1.1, 19.8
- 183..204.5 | 2.8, 18.7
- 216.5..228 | 1.1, 19.7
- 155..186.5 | 3.4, 18.9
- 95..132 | -1.0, 21.2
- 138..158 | 0.9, 20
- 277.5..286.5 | 0.5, 21.2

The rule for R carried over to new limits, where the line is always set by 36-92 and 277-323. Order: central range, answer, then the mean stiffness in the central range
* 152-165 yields 0.09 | 19.5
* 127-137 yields 0.02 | 20.6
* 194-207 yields 0.15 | 18.7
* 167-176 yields 0.13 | 18.9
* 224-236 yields 0.12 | 19.4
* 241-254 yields 0.09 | 20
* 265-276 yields 0.06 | 20.7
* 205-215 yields 0.12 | 19.2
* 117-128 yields -0.02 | 21.2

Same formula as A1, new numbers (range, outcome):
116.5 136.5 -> 21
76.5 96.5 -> 21.5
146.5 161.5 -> 19.5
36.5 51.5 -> 19.8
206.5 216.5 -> 19.3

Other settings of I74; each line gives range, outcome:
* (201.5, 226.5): 19.4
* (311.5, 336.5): 23.6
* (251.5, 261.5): 20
